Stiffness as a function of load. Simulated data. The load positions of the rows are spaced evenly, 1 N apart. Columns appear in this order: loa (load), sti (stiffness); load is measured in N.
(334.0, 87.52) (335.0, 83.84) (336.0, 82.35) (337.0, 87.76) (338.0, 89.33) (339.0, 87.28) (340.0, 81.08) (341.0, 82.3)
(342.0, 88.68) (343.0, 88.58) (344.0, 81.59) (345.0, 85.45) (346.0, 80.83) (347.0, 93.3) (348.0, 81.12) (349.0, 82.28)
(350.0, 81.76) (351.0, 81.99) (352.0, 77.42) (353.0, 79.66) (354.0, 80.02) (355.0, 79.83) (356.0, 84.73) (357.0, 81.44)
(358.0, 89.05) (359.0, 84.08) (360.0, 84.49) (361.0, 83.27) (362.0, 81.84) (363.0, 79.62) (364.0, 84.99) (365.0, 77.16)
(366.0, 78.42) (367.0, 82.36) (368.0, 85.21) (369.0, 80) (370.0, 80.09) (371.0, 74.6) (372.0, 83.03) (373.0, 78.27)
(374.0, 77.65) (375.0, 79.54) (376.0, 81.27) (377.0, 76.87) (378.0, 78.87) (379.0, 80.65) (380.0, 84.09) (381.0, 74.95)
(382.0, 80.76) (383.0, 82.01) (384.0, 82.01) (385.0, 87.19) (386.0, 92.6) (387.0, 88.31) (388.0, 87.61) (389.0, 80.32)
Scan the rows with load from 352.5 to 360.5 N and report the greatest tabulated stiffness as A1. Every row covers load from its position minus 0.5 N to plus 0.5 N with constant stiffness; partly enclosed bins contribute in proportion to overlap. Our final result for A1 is 89.05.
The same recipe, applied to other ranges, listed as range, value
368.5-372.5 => 83.03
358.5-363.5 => 84.49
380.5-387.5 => 92.6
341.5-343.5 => 88.68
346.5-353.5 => 93.3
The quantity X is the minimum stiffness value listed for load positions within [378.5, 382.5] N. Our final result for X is 74.95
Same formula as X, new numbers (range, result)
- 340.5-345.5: 81.59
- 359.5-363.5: 79.62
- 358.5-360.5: 84.08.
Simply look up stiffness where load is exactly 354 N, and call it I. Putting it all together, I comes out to 80.02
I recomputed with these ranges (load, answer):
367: 82.36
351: 81.99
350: 81.76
